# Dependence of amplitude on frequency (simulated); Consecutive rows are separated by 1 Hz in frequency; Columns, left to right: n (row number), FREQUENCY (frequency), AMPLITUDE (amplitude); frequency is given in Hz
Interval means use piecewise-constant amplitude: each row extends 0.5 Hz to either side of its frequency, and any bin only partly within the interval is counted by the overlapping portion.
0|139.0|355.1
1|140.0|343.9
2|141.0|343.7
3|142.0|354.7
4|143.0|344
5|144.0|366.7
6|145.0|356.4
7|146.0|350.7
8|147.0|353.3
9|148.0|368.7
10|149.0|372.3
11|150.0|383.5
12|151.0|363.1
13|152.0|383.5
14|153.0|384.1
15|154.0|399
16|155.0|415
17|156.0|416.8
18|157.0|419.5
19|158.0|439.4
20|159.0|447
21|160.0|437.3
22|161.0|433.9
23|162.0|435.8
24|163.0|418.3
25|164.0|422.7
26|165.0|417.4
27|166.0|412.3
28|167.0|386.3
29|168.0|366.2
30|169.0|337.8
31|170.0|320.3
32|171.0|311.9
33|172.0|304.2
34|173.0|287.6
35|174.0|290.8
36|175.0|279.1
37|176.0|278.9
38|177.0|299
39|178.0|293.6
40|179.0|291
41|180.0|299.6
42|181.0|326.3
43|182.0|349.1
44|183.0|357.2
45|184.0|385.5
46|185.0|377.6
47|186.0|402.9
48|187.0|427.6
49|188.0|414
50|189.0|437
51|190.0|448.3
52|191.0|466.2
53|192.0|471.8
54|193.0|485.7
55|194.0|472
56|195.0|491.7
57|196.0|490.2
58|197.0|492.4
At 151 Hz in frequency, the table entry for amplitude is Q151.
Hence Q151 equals 363.1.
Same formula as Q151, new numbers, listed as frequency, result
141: 343.7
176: 278.9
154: 399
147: 353.3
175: 279.1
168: 366.2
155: 415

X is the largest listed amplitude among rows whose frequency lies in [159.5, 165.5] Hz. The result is 437.3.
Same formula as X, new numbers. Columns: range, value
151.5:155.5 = 415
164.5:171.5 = 417.4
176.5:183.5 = 357.2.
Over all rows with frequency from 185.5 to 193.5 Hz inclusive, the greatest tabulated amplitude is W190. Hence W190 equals 485.7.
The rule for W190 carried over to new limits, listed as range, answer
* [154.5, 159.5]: 447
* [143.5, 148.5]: 368.7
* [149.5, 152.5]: 383.5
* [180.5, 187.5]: 427.6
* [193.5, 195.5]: 491.7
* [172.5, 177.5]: 299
